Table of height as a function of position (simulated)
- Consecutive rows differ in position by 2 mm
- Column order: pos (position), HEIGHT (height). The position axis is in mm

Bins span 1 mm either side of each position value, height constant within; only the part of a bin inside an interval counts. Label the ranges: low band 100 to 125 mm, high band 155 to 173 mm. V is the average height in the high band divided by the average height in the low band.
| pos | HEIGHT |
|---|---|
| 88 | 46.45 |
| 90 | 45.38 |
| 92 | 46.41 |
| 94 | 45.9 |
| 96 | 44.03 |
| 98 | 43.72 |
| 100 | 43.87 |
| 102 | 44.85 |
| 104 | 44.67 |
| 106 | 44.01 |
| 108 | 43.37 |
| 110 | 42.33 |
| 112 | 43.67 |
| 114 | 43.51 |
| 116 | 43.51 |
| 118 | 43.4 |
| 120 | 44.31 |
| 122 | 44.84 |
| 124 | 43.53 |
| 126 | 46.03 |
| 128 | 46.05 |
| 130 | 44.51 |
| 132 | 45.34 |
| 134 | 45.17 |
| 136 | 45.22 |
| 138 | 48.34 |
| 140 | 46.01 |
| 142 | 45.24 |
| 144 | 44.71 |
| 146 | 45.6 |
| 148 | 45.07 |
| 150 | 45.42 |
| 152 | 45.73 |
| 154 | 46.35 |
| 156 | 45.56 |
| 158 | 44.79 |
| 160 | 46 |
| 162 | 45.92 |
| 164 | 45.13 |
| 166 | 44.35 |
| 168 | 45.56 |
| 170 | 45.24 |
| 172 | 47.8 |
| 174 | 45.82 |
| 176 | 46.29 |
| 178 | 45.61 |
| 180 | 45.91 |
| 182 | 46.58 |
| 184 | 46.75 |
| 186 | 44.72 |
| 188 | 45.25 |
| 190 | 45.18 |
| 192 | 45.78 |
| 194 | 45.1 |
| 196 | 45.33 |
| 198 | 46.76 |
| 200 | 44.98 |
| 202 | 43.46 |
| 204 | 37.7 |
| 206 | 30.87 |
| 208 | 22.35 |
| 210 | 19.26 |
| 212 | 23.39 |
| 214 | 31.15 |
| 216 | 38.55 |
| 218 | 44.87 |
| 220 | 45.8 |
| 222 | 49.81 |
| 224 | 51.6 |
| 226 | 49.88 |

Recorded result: 1.0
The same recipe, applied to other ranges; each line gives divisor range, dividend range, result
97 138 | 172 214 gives 0.92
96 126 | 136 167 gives 1.04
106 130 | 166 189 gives 1.04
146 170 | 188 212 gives 0.85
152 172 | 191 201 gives 1.00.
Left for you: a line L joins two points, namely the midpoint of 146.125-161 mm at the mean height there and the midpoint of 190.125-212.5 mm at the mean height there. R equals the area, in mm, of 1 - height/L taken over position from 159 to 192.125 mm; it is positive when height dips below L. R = -3.2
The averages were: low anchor 45.6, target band 45.8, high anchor 37.4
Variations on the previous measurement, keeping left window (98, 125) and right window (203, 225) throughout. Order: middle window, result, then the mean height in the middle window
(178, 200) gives -4.55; 45.7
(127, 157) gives -3.00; 45.6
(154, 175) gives -3.12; 45.7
